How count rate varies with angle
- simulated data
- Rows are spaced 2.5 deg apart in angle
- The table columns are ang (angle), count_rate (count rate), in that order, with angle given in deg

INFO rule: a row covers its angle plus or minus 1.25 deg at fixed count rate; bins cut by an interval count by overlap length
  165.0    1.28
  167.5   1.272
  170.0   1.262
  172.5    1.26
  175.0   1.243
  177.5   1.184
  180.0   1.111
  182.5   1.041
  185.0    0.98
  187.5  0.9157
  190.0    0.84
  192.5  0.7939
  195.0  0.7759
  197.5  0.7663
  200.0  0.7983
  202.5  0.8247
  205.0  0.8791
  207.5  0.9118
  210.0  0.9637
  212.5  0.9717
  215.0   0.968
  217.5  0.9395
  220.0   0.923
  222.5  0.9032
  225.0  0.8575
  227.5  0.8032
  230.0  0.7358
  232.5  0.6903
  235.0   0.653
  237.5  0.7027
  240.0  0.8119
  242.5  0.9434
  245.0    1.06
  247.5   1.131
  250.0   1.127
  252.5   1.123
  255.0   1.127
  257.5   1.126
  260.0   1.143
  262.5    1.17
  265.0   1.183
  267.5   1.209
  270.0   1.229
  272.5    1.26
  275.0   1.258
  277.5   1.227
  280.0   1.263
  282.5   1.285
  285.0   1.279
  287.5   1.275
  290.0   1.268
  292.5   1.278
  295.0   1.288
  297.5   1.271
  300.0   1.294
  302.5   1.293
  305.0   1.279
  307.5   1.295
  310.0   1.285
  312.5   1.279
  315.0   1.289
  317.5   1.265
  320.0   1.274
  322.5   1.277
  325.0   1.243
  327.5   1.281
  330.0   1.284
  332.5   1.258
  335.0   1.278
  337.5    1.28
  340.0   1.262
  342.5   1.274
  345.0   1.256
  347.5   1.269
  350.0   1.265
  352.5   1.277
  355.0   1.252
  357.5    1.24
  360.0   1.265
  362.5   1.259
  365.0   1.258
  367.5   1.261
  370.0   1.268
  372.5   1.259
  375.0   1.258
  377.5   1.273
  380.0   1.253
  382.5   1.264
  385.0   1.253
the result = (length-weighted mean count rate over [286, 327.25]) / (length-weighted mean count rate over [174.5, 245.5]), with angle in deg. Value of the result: 1.4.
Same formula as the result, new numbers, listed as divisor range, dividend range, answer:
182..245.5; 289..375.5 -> 1.48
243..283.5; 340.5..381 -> 1.07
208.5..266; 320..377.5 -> 1.32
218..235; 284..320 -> 1.58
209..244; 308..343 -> 1.50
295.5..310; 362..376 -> 0.98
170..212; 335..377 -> 1.31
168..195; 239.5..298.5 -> 1.12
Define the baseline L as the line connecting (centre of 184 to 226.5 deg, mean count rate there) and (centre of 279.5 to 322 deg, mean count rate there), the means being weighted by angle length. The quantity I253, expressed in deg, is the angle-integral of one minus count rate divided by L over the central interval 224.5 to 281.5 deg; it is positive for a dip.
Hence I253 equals 2.6 deg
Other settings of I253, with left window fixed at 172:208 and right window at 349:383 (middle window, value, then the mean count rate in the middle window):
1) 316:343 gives -1.68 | 1.27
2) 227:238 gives 3.35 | 0.712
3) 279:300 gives -2.83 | 1.28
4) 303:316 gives -1.40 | 1.29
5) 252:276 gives -2.29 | 1.18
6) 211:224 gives 0.76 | 0.94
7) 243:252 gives -0.36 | 1.09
